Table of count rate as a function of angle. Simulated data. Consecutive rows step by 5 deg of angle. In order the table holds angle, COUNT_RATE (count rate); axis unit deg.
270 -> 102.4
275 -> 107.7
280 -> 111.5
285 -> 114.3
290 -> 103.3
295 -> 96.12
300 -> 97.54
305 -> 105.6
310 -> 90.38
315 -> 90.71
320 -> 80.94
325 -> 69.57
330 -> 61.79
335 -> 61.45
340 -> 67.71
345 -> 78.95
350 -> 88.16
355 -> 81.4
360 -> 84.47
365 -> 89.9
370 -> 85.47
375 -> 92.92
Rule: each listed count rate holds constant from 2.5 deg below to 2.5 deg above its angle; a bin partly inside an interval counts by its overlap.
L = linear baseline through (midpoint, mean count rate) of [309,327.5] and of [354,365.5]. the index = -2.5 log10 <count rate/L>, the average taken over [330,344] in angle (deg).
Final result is 0.26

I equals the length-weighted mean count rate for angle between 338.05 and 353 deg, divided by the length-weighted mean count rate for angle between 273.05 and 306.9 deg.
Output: 0.7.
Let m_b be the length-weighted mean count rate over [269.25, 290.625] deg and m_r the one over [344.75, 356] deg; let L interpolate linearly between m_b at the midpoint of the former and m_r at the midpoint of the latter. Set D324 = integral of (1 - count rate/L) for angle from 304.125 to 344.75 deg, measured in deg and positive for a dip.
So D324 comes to 6.93 deg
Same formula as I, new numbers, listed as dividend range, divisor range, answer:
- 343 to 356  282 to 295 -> 0.78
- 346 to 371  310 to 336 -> 1.14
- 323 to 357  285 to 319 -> 0.74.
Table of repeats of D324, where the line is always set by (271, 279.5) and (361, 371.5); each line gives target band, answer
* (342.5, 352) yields 0.9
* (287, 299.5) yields 0.4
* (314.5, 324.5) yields 1.7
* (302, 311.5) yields 0.2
